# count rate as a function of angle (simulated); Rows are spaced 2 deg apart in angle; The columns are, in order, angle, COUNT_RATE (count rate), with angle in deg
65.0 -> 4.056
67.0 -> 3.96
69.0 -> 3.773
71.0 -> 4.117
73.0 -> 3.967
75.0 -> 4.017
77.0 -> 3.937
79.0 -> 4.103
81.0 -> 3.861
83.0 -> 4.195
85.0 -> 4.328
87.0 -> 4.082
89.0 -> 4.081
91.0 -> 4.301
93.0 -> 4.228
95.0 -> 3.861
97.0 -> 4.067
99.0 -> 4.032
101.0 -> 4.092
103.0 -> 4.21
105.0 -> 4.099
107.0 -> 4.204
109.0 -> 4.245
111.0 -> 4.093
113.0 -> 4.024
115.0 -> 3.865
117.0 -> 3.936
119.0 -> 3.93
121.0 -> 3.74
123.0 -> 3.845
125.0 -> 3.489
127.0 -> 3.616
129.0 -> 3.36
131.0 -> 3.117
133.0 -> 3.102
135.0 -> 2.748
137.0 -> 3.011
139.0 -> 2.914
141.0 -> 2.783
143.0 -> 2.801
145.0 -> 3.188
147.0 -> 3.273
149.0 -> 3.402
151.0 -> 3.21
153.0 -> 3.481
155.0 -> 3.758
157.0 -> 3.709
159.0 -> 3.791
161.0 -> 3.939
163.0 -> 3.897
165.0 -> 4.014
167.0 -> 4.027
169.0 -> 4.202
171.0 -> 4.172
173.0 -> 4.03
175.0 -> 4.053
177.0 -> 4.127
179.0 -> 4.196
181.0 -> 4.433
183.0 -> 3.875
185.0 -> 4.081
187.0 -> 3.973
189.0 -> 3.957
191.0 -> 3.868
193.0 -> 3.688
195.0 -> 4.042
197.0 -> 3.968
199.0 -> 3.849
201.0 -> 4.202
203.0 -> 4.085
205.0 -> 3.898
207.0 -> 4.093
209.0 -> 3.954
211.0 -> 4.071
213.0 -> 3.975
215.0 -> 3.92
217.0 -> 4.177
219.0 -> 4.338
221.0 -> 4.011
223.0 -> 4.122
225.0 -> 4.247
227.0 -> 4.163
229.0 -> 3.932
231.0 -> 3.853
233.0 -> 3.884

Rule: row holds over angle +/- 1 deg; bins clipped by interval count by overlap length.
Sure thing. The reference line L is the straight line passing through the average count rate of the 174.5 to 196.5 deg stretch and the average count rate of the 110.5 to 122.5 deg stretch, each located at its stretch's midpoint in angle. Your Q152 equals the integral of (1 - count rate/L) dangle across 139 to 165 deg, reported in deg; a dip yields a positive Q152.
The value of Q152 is 3.5 deg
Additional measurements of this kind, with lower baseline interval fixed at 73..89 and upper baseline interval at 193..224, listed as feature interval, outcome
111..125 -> 0.6 deg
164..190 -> -0.3 deg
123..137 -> 2.7 deg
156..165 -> 0.4 deg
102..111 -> -0.3 deg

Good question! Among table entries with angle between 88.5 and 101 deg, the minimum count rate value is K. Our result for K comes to 3.861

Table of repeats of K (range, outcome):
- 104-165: 2.748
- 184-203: 3.688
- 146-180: 3.21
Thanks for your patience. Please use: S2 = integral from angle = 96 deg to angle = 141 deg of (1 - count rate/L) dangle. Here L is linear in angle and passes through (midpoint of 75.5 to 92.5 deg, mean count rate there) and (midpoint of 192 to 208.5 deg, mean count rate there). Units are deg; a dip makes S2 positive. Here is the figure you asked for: 4.2 deg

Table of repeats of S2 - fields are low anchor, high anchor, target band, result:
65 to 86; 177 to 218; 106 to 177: 6.8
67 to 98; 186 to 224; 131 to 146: 4.0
